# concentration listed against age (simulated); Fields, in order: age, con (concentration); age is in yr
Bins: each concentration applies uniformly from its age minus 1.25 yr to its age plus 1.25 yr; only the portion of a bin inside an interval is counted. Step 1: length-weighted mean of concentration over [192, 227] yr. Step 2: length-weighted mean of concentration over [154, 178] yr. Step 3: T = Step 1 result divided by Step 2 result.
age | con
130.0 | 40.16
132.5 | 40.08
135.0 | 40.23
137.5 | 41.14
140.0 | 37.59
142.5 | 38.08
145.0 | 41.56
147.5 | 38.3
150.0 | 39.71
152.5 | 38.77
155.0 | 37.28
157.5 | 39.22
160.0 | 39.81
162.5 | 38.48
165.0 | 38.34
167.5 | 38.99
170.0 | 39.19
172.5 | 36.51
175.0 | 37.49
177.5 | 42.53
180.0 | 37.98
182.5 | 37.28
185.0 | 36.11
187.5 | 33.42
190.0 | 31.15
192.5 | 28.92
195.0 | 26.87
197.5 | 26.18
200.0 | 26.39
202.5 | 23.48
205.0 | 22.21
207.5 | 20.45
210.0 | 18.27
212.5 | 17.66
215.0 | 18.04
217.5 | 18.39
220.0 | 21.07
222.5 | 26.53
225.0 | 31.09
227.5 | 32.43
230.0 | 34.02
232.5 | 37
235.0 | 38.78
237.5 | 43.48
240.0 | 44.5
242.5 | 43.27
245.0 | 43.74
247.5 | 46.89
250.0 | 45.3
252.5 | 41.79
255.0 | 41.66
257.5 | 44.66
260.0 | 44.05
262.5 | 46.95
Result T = 0.60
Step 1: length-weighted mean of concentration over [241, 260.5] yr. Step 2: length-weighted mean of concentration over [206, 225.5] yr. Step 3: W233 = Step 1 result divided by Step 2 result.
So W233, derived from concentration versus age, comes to 2.08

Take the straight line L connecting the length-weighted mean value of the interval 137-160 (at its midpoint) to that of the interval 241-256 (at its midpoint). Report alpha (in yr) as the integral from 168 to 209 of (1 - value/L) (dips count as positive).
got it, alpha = 9.2 yr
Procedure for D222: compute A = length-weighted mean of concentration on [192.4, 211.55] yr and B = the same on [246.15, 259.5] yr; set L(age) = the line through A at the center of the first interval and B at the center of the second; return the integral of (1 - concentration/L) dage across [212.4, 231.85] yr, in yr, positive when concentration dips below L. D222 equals 3.9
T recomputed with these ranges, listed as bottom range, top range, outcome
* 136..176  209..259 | 0.89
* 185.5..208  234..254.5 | 1.60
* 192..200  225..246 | 1.45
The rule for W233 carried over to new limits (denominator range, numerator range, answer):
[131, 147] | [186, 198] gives 0.75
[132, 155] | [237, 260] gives 1.12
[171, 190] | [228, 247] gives 1.10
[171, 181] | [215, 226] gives 0.61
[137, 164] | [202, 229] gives 0.58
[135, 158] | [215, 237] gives 0.76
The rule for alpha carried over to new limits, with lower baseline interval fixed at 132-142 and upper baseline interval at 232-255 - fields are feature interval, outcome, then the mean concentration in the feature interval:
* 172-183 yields 0.6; 38.6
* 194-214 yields 9.2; 22.6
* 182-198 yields 3.8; 31.4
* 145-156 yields 0.3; 38.9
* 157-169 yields 0.4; 39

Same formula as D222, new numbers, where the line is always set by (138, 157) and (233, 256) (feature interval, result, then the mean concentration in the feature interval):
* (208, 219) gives 6.2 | 18.3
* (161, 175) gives 0.5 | 38.3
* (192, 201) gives 3.1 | 27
